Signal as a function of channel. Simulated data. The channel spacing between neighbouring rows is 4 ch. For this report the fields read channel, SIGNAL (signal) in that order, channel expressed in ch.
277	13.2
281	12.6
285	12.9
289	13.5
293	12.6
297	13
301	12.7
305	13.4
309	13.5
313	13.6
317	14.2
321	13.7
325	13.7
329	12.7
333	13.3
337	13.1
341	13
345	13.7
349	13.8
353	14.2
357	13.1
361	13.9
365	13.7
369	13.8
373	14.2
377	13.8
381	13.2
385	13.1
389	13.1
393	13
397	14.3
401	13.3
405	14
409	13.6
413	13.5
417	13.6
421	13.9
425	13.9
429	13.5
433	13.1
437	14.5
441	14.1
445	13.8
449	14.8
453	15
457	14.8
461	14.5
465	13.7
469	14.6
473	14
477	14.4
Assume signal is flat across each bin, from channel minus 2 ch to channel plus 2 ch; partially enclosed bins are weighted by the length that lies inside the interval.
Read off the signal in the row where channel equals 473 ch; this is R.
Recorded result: 14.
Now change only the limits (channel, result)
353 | 14.2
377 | 13.8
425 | 13.9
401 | 13.3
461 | 14.5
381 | 13.2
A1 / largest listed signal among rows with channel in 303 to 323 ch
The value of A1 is 14.2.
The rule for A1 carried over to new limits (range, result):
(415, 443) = 14.5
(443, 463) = 15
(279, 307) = 13.5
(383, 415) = 14.3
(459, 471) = 14.6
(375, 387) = 13.8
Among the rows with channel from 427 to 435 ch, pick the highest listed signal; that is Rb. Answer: 13.5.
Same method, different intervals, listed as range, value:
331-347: 13.7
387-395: 13.1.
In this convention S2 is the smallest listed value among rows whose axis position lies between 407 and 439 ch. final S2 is 13.1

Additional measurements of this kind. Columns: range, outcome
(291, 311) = 12.6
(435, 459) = 13.8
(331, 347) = 13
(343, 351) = 13.7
